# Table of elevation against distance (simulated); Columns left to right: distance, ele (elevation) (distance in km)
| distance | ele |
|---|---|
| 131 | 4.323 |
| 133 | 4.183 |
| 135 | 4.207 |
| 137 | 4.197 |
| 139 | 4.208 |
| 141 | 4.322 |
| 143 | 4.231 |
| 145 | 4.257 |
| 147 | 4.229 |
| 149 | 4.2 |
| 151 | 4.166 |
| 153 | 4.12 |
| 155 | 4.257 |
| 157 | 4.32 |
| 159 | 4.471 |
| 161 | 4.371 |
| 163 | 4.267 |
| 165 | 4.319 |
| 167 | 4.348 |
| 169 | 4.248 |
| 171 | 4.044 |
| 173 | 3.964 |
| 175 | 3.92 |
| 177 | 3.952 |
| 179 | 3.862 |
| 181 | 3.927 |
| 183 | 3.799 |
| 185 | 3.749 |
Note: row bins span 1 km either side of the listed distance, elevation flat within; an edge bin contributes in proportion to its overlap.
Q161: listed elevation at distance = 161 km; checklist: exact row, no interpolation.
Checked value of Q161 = 4.371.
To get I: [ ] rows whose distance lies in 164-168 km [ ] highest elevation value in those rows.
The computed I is 4.348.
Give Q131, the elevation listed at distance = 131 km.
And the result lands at 4.323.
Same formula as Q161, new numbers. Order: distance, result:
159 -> 4.471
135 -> 4.207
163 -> 4.267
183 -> 3.799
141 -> 4.322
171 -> 4.044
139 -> 4.208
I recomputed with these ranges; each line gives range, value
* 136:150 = 4.322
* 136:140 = 4.208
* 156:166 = 4.471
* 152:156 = 4.257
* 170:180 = 4.044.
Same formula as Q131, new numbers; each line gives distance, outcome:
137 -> 4.197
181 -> 3.927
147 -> 4.229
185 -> 3.749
